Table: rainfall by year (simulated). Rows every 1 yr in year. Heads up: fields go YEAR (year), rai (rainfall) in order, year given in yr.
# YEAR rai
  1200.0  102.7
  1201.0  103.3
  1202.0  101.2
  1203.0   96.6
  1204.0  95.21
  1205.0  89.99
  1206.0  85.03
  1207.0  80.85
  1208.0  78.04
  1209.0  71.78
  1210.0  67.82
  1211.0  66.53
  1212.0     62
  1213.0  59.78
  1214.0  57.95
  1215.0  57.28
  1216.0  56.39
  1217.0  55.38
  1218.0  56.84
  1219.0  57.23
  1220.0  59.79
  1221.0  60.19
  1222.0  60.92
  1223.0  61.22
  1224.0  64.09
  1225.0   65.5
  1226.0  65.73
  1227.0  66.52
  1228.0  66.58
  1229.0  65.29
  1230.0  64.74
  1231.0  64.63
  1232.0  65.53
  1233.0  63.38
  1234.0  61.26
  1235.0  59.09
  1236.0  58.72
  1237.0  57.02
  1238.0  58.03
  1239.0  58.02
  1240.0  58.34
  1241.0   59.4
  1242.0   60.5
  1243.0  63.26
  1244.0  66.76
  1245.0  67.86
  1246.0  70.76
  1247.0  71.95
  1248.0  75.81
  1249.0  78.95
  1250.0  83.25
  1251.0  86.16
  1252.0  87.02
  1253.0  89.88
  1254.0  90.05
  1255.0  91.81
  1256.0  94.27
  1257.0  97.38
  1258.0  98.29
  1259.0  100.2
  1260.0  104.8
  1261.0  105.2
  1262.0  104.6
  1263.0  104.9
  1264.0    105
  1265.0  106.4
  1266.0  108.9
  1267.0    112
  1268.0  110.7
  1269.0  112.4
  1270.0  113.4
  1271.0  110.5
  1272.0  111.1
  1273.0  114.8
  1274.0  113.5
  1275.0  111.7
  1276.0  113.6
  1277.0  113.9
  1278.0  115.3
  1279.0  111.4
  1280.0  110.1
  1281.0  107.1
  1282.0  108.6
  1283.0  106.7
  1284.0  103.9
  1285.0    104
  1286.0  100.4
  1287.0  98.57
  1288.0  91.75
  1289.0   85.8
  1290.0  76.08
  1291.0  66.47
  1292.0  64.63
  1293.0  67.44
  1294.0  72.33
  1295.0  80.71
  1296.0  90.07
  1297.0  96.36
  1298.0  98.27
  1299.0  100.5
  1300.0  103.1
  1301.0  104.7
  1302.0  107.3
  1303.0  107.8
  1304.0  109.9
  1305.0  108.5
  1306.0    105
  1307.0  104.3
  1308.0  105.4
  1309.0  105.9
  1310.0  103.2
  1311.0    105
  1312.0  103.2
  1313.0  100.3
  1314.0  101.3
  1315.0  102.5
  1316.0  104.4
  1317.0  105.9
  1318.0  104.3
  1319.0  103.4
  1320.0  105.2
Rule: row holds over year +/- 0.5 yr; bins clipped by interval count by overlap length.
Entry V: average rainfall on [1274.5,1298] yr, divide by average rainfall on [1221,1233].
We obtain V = 1.5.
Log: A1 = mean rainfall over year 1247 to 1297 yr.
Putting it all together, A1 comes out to 97.9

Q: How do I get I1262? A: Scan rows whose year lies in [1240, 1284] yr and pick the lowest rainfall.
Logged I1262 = 58.34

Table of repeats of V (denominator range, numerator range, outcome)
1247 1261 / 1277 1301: 1.05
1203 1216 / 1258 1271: 1.47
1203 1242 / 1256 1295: 1.56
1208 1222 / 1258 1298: 1.64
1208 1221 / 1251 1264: 1.58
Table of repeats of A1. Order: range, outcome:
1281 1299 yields 89.8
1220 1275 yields 81.9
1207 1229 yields 63.2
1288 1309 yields 93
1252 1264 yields 98.1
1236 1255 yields 71.5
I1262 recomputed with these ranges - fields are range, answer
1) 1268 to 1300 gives 64.63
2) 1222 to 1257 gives 57.02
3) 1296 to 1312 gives 90.07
